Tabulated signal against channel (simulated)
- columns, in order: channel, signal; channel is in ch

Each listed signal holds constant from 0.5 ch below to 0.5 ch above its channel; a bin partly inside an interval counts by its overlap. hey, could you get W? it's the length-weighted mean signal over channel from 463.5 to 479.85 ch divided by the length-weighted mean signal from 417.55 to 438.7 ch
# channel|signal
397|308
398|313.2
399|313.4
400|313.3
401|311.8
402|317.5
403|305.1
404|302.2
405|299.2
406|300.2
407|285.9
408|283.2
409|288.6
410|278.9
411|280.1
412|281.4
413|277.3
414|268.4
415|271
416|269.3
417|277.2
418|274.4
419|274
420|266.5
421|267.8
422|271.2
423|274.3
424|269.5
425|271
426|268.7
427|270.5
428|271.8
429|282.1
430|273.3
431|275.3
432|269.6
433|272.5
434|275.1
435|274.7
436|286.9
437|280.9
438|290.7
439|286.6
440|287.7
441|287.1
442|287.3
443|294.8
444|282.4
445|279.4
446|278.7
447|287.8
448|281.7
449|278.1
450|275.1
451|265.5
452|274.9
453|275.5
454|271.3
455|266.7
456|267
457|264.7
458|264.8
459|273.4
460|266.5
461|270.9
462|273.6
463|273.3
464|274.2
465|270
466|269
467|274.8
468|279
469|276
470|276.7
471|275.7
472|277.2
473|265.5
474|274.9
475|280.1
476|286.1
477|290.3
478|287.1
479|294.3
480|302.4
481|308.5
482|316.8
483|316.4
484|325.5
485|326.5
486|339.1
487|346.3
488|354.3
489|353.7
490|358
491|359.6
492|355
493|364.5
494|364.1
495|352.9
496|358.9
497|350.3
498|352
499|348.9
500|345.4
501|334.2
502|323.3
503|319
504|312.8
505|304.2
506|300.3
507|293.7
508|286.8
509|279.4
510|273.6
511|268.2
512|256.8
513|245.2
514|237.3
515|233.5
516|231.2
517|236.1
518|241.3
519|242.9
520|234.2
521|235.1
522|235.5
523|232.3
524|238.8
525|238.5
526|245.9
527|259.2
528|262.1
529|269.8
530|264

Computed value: 1.02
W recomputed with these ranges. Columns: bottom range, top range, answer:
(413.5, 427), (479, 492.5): 1.23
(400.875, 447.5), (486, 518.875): 1.10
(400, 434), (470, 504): 1.15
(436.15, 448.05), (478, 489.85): 1.14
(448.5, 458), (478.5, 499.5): 1.26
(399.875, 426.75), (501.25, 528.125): 0.93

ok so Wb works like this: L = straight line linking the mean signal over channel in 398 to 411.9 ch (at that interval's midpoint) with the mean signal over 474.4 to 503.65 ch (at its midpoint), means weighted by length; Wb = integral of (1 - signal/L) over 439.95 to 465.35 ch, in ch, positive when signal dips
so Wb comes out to 3.3 ch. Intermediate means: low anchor 298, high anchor 331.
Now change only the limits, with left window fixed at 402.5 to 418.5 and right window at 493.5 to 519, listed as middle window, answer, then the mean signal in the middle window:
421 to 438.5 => 0.71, 275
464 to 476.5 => 0.71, 275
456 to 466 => 0.72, 270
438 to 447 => 0.07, 286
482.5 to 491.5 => -1.46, 342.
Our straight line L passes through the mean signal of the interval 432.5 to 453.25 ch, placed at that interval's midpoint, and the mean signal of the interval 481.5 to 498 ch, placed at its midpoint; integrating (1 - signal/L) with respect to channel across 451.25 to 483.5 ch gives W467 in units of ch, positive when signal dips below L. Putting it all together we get 3.7 ch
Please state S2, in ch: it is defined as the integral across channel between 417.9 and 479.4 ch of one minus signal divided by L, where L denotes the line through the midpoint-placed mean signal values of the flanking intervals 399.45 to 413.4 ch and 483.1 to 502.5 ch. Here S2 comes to 8.4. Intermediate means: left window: 295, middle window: 276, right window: 347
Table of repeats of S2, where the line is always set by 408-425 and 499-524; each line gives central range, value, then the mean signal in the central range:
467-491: -2.9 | 305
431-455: -0.5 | 280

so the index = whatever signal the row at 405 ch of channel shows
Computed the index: 299.2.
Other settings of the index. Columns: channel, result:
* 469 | 276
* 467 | 274.8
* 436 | 286.9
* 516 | 231.2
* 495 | 352.9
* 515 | 233.5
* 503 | 319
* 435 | 274.7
